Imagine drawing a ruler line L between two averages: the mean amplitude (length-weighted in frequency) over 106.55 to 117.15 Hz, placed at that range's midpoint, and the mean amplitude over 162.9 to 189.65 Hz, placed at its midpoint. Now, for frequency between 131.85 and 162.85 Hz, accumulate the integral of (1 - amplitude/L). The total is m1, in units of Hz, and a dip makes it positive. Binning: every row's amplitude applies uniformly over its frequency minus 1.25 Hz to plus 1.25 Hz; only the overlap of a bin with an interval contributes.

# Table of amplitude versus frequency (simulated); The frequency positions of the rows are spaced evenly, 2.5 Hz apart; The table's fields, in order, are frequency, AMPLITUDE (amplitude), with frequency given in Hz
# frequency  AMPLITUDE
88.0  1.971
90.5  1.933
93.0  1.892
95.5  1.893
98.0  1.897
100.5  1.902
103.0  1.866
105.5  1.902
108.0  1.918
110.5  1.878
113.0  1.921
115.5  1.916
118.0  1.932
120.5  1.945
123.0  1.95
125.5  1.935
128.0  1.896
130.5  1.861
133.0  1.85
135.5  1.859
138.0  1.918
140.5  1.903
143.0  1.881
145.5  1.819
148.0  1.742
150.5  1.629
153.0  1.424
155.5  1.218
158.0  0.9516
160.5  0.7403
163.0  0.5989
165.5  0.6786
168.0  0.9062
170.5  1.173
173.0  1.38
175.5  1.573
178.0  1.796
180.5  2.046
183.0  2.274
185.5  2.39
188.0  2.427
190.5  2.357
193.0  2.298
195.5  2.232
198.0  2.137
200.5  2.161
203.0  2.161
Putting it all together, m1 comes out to 3.8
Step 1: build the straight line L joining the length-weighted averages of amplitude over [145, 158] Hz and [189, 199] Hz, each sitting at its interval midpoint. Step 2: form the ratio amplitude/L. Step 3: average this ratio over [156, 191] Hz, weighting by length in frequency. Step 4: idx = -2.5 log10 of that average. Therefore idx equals 0.29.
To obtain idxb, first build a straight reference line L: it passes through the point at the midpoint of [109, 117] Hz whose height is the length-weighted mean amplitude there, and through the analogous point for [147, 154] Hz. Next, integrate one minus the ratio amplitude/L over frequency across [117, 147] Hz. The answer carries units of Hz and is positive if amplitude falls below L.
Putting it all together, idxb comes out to -2.5 Hz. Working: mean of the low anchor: 1.91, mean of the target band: 1.89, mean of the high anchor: 1.6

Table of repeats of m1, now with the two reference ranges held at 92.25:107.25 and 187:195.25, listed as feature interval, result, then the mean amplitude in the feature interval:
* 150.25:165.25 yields 7.88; 1.03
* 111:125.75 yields 0.40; 1.93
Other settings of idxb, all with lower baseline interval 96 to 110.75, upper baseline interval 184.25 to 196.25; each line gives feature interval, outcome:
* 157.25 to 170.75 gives 8.54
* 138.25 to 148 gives 1.13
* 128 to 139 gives 0.95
